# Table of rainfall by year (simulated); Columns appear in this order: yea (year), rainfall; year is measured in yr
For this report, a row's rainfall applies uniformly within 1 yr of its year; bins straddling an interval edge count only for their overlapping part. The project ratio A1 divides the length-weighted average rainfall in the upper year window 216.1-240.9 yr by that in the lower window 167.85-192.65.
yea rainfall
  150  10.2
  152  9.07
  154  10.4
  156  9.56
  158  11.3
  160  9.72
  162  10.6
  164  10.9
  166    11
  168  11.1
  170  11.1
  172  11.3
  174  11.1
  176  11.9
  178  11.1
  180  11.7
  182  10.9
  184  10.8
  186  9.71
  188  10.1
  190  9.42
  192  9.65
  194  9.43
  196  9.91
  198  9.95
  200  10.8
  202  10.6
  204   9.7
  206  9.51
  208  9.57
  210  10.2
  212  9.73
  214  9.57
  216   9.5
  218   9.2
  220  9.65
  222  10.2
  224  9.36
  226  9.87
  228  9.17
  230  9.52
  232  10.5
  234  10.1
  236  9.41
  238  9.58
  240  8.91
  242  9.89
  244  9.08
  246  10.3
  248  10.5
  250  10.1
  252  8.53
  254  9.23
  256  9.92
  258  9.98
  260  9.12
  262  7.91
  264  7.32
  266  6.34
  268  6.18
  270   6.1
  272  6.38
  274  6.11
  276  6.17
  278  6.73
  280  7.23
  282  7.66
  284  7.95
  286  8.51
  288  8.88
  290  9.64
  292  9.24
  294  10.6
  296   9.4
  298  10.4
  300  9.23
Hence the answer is 0.89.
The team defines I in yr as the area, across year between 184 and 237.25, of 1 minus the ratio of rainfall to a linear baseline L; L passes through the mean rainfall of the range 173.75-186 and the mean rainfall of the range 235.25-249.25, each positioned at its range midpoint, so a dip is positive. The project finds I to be 3.1 yr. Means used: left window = 11.1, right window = 9.68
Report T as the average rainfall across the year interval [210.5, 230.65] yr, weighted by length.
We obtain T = 9.59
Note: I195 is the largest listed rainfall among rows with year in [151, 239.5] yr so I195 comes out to 11.9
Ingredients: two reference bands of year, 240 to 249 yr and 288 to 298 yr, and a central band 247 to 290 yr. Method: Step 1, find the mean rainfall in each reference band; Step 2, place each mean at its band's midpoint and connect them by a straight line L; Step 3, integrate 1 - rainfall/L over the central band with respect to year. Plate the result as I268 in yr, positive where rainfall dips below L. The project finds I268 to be 7.85 yr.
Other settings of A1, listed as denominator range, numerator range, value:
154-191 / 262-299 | 0.73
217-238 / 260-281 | 0.70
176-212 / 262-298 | 0.76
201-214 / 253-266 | 0.88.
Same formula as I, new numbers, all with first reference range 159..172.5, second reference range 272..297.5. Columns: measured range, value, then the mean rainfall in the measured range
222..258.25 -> -2.1 yr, 9.67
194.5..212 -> -0.1 yr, 10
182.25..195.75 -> 0.5 yr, 9.91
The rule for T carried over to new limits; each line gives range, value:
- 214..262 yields 9.6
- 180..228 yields 9.91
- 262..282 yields 6.63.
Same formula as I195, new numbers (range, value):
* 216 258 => 10.5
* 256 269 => 9.98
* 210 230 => 10.2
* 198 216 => 10.8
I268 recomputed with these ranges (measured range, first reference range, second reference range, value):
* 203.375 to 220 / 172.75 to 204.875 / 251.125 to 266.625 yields 0.4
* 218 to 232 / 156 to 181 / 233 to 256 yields 0.4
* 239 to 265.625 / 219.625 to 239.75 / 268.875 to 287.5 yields -2.4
